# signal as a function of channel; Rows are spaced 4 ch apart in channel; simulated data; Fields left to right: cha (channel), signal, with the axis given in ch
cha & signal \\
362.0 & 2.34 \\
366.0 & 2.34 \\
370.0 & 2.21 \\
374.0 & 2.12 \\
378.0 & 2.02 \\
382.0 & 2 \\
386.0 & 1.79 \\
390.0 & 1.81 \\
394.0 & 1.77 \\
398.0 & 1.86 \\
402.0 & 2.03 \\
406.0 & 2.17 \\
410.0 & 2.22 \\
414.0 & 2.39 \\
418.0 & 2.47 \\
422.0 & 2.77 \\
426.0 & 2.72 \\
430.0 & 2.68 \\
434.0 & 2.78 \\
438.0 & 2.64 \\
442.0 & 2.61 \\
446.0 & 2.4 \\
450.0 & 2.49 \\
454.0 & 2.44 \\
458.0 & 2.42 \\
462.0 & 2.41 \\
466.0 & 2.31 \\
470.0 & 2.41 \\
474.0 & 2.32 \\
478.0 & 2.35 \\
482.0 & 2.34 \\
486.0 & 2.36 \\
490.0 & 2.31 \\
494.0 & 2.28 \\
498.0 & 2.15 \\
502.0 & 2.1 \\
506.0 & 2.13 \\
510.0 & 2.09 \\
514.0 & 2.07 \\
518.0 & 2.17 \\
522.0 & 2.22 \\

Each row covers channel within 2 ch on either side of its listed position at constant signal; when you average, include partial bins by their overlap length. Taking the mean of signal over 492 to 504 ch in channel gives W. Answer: 2.18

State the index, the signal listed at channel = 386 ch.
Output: 1.79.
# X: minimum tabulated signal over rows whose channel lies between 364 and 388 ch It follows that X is 1.79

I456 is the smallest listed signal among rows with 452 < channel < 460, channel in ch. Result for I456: 2.42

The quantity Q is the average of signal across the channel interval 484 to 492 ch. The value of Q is 2.33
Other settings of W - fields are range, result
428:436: 2.73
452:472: 2.4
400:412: 2.14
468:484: 2.35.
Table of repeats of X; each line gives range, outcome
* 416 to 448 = 2.4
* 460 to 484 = 2.31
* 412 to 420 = 2.39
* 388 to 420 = 1.77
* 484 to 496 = 2.28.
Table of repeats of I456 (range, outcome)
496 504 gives 2.1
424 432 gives 2.68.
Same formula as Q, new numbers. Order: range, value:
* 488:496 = 2.29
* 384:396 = 1.79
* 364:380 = 2.17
